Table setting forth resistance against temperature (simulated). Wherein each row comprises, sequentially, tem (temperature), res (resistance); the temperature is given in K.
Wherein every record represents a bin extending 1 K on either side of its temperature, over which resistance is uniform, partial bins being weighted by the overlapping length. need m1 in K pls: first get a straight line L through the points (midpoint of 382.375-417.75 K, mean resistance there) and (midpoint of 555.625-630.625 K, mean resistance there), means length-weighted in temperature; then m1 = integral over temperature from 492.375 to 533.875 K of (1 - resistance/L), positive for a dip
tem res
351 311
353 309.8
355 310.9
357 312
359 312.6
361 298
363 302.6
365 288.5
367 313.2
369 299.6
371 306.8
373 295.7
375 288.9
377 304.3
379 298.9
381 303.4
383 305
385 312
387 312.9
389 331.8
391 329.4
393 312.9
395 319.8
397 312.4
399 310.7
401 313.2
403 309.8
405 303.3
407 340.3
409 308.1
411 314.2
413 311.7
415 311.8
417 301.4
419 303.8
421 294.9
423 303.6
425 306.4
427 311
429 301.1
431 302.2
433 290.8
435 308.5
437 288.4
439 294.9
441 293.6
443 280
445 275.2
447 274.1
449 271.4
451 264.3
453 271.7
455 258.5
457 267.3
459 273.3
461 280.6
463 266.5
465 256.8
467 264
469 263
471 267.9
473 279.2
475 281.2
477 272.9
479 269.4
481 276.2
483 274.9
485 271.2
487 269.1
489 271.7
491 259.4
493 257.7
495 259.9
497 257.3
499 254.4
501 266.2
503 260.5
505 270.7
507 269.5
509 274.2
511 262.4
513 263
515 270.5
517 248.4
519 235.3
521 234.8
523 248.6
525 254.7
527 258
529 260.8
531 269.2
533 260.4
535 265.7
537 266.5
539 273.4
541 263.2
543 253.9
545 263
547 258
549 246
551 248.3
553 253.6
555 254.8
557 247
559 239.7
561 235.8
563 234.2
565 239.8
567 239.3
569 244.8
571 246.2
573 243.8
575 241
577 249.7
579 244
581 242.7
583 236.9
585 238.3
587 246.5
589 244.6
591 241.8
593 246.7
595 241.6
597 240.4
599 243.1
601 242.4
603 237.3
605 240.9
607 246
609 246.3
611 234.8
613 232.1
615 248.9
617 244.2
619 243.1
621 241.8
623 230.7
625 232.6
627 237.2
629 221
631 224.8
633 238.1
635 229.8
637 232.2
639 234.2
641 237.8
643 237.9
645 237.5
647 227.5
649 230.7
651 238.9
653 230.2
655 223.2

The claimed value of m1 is 1.9 K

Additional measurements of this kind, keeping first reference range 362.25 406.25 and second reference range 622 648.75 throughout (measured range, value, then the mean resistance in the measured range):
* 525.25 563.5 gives 0.6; 256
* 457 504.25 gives 2.0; 268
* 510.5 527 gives 0.9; 252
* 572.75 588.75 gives 0.4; 243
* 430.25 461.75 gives 1.0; 281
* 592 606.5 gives 0.1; 242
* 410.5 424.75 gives -0.4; 306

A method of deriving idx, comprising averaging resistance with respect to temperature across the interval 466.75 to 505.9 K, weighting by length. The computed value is 267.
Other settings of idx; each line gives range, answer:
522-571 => 253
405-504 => 282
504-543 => 260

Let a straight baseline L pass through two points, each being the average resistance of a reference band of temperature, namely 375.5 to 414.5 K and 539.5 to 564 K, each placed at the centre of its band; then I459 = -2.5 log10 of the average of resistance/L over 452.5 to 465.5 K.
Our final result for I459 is 0.08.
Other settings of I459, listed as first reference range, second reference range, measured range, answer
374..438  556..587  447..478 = 0.06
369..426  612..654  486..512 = 0.05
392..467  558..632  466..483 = 0.03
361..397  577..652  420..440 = -0.03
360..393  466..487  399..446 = -0.05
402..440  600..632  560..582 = 0.05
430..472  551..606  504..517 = -0.02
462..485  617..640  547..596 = 0.01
